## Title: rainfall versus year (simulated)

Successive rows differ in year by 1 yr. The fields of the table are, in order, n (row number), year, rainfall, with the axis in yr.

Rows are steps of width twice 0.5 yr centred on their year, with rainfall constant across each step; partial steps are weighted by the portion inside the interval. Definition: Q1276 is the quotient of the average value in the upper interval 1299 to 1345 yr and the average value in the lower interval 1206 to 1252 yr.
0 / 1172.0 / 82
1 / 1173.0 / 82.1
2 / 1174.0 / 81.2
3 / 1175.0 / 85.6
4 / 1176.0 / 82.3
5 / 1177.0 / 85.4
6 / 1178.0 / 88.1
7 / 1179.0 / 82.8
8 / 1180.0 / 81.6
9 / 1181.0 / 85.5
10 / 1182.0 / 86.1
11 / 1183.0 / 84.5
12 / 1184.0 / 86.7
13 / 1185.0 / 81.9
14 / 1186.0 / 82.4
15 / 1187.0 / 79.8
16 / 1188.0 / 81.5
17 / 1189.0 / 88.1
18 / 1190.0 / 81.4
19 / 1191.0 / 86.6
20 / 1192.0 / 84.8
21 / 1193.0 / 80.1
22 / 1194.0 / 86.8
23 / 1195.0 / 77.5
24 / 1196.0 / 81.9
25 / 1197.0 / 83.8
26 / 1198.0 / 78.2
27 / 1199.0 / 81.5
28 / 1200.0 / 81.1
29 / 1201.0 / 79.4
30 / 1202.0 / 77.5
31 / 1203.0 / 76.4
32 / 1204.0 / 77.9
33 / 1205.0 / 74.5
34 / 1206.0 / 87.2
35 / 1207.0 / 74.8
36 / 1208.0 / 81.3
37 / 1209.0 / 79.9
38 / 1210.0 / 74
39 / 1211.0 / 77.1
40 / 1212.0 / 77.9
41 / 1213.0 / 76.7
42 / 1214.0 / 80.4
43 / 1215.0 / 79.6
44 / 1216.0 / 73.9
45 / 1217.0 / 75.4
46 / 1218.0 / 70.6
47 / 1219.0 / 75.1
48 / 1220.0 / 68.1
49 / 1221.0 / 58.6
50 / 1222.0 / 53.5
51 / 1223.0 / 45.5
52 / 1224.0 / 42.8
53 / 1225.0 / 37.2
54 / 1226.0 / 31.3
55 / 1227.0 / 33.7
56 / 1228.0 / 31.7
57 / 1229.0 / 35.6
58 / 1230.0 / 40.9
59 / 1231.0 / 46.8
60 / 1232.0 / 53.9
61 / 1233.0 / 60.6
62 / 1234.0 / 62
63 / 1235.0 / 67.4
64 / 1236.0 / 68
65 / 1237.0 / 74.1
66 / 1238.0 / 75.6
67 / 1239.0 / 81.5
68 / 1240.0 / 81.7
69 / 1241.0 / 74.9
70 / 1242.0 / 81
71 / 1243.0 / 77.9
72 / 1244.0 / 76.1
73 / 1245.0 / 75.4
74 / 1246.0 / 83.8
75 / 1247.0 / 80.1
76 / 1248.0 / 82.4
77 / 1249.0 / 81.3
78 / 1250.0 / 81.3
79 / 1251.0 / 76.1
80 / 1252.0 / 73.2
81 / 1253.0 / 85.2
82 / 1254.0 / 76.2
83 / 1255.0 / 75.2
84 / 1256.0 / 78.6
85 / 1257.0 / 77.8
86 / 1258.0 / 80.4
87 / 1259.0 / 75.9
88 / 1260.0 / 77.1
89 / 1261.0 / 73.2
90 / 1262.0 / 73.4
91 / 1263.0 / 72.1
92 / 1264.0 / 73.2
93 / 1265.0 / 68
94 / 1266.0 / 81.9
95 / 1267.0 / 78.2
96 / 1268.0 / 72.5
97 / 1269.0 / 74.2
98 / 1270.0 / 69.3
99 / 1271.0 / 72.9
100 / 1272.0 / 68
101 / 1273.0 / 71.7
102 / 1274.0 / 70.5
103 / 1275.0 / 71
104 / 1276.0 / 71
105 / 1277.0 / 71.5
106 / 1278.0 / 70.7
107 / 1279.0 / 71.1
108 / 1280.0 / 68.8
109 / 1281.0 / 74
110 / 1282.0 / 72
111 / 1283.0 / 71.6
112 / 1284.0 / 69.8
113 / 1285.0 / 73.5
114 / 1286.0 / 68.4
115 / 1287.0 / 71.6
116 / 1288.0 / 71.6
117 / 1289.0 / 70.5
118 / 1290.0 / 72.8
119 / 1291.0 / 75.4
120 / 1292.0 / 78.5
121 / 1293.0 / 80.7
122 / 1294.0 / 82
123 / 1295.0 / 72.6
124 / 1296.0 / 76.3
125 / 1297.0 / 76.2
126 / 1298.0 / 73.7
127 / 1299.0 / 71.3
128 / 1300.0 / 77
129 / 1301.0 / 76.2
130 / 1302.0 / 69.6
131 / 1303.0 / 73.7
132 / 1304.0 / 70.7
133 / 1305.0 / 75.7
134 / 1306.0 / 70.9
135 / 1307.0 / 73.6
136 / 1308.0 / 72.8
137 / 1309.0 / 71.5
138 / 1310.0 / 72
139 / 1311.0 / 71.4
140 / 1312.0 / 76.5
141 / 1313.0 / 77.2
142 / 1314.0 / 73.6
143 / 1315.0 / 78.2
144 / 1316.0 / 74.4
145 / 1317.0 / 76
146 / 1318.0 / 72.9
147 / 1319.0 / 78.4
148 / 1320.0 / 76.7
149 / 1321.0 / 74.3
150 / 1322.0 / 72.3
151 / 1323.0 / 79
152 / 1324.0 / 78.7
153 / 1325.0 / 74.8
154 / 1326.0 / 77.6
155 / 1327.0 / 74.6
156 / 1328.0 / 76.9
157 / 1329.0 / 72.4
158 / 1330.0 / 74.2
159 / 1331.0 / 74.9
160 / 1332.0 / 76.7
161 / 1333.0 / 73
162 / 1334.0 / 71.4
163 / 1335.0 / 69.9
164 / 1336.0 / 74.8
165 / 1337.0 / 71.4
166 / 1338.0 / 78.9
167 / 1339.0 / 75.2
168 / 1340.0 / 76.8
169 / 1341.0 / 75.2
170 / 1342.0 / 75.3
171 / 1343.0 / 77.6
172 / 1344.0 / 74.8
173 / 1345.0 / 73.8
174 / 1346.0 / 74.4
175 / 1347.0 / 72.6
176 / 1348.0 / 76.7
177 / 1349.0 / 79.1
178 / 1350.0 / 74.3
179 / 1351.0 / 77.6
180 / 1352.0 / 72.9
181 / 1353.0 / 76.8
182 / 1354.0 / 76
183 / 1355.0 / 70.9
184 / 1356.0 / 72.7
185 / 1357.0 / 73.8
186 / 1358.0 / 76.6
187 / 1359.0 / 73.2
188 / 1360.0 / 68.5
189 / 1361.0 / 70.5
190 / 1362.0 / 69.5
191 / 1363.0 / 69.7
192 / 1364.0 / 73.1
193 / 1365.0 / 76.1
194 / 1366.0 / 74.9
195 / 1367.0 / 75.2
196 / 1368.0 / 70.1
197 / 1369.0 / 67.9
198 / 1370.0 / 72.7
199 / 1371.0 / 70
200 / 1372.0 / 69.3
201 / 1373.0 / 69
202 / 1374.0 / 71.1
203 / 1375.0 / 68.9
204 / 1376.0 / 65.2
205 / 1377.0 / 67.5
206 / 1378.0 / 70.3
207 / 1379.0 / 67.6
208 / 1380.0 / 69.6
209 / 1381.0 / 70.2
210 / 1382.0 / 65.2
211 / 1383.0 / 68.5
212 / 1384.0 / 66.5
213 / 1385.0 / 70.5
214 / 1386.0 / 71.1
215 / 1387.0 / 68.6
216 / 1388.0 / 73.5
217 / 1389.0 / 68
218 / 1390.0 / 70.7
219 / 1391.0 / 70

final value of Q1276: 1.11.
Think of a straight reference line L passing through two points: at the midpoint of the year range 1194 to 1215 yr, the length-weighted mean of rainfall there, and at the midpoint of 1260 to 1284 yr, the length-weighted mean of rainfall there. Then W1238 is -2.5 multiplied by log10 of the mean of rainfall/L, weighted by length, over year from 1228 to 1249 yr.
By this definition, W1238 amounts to 0.11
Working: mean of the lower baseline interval 79.2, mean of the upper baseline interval 72.3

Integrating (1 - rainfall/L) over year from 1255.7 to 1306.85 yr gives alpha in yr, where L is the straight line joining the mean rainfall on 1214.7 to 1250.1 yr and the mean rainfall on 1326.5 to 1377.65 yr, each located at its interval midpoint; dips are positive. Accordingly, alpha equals -4.3 yr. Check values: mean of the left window 64.1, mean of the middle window 73.5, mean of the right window 73.2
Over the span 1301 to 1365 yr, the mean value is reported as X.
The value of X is 74.3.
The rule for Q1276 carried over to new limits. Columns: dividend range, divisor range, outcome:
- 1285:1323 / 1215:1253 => 1.14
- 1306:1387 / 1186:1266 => 1.01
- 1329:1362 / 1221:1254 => 1.16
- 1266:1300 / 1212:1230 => 1.28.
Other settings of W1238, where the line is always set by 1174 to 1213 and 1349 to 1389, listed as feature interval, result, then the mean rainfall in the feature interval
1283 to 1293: 0.05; 72.8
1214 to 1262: 0.17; 67.6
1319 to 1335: -0.02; 75.1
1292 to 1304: 0.00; 75.3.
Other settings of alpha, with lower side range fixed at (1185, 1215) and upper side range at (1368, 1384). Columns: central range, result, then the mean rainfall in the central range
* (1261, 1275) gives 0.6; 72.7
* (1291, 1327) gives -0.9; 75.1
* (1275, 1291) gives 0.8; 71.4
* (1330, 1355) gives -1.4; 74.9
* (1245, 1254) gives -0.3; 79.9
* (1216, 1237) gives 6.6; 53.9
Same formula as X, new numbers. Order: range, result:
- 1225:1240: 54.8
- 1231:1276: 74.3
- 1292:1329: 75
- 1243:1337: 74.6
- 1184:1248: 71.4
